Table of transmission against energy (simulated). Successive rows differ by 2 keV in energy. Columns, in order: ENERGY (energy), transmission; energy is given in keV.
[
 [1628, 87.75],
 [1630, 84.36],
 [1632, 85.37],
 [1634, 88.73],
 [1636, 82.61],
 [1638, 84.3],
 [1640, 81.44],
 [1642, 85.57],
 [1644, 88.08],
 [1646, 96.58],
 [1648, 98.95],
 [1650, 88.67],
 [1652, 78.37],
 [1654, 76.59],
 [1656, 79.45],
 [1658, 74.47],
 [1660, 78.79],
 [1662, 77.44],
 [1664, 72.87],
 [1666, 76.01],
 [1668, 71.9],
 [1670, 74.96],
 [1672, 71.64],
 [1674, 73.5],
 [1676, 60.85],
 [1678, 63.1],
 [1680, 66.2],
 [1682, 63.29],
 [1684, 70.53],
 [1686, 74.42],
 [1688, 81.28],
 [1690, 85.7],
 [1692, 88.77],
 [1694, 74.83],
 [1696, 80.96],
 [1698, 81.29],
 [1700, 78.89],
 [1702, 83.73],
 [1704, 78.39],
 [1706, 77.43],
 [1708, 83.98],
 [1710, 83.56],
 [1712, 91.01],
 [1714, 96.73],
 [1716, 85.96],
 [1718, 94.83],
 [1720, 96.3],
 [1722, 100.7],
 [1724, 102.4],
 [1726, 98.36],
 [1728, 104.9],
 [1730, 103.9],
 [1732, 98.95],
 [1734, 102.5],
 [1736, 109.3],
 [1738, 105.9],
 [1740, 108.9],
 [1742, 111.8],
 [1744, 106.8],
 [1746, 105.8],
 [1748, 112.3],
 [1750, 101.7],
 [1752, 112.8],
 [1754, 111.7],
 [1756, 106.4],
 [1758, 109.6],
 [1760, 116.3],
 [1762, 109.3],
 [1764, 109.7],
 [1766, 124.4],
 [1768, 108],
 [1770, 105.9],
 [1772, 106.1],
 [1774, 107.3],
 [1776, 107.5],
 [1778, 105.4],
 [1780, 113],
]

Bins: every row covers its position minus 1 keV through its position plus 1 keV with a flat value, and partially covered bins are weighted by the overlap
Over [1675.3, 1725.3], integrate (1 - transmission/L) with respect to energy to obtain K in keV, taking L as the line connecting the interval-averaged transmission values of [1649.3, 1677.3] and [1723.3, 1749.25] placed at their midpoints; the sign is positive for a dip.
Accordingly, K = 4.9 keV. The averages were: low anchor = 75.1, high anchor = 106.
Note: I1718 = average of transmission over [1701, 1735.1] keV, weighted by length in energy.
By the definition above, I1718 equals 93.2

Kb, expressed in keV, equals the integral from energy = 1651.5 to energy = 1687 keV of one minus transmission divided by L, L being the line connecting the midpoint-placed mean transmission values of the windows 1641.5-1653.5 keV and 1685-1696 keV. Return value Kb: 5.3 keV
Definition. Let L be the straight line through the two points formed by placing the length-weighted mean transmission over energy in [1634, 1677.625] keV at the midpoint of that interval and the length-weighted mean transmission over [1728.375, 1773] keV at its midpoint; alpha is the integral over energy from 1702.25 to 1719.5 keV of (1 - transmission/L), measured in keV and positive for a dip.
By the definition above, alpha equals 1.8 keV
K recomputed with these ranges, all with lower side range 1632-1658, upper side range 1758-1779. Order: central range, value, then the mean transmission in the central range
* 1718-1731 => 0.08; 101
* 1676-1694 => 3.85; 73.5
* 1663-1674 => 2.02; 73.5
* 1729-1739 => -0.10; 104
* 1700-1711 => 1.83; 81.2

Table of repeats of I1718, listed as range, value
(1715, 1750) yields 103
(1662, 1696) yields 73.5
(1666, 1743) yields 86.2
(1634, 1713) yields 79.1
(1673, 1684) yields 65.9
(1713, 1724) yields 95.6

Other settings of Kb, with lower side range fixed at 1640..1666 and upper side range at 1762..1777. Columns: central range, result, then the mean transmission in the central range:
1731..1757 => -0.9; 107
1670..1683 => 3.1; 67.1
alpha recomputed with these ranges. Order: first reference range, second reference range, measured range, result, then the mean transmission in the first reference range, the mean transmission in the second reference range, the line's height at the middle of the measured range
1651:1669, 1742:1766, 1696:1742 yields 1.7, 76.2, 110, 97.4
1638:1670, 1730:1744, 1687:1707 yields 2.8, 81.6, 106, 94.3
